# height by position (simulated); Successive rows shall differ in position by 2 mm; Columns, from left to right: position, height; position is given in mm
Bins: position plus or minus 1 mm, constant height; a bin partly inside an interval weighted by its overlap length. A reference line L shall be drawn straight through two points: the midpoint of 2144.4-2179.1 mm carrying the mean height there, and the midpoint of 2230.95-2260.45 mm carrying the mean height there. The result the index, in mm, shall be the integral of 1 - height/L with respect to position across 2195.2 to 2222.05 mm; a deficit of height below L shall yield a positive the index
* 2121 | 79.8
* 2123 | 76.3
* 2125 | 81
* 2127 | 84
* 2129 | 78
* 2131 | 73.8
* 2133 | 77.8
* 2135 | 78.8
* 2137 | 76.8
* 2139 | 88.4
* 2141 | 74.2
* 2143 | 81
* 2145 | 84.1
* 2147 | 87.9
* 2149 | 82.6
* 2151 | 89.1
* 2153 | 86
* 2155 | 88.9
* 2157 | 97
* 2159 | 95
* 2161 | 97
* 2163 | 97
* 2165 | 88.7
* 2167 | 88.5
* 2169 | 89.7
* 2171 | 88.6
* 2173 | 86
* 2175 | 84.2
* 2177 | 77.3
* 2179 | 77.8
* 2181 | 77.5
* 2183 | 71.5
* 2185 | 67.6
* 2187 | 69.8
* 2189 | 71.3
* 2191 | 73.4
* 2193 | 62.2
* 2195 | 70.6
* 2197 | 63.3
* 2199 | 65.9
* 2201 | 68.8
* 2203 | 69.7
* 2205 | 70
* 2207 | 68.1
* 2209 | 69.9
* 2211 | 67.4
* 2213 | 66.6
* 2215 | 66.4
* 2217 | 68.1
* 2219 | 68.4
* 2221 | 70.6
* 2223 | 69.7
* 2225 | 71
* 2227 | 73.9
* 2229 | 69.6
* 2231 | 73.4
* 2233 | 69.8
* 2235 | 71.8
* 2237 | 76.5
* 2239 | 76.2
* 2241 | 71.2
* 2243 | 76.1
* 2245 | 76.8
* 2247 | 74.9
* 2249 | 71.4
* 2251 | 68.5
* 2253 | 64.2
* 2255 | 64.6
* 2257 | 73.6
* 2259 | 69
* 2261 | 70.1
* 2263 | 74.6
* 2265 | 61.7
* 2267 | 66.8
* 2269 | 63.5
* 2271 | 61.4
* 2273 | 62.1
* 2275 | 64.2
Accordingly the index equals 3.8 mm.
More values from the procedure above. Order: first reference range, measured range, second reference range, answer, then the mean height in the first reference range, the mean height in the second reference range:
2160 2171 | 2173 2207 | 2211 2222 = 3.7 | 91.9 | 68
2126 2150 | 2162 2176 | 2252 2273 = -2.1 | 80.6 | 66.7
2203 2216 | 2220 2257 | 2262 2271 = -2.5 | 68.2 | 66.1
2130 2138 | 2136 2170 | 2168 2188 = -4.4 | 76.8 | 79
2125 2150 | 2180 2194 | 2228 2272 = 1.0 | 80.6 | 70.3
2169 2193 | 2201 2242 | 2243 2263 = 1.7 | 76.7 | 70.8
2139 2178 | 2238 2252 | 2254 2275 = -0.6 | 87.5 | 66.6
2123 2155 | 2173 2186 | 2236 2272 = 0.1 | 81.6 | 70.1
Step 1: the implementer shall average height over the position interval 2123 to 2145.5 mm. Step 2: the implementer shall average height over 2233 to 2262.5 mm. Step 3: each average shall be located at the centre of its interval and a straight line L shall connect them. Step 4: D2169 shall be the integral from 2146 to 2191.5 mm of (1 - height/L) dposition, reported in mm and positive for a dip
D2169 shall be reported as -4.1 mm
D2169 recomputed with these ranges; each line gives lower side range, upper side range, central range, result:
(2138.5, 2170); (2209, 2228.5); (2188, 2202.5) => 1.6 mm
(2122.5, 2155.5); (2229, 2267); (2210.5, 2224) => 1.1 mm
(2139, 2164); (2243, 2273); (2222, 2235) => 0.5 mm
